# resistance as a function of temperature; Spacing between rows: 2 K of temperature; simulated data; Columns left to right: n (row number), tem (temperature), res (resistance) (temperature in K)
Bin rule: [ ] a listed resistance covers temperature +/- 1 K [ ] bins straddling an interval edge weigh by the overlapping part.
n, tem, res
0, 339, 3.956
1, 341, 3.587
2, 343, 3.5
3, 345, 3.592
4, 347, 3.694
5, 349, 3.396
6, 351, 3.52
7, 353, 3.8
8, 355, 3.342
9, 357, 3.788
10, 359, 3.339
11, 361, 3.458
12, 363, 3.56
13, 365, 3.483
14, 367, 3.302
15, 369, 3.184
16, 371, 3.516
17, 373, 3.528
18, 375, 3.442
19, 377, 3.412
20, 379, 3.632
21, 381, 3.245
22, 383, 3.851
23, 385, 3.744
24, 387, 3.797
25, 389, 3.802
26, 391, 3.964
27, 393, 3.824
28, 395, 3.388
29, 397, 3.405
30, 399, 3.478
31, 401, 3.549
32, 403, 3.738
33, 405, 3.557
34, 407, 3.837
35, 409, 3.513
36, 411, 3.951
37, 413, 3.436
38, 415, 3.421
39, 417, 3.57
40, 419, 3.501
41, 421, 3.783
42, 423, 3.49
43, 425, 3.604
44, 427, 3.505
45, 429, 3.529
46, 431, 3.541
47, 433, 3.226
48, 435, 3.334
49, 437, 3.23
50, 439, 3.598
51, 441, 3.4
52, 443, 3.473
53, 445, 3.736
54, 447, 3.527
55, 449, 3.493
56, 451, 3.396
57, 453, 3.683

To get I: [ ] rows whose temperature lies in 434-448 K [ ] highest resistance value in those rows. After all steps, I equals 3.736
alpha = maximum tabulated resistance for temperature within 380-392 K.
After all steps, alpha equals 3.964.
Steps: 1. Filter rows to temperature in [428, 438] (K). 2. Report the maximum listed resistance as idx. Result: 3.541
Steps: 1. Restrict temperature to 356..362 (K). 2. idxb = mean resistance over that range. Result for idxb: 3.53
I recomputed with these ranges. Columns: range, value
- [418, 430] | 3.783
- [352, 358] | 3.8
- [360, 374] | 3.56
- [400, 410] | 3.837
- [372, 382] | 3.632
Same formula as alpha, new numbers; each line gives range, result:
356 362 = 3.788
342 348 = 3.694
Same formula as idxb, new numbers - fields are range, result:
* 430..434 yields 3.38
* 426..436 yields 3.43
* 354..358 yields 3.56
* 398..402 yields 3.51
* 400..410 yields 3.64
